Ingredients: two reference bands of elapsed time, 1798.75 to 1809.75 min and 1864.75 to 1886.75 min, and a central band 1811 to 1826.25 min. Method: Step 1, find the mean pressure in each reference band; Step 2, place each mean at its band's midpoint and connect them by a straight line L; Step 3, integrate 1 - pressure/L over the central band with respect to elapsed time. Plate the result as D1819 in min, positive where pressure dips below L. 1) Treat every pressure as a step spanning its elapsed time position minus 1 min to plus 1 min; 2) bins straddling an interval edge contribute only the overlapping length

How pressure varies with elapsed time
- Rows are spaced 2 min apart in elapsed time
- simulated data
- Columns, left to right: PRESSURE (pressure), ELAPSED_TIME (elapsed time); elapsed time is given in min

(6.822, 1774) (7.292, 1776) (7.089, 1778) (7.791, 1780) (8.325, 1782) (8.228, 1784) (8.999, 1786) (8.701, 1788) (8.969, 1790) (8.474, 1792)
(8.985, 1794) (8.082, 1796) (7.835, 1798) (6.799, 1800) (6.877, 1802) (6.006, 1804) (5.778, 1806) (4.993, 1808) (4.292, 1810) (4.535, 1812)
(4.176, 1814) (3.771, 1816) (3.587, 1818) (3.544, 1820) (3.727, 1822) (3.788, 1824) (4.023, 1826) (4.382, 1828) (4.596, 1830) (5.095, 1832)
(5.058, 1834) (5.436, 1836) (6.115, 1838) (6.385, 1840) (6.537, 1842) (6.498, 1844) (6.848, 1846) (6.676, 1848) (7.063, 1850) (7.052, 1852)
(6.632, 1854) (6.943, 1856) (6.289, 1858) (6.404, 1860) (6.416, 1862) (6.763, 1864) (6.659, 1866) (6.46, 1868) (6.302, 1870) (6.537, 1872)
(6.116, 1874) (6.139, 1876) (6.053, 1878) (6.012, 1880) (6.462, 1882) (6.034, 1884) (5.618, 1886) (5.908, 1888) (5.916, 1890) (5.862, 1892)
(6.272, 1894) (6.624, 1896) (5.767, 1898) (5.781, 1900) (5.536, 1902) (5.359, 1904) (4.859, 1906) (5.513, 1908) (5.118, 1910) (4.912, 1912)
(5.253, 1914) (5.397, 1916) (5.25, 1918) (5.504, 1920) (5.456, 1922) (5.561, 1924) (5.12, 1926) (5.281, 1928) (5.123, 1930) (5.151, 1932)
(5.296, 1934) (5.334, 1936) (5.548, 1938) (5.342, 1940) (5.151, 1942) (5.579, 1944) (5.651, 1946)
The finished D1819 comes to 5.5 min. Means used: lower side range 6.01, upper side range 6.23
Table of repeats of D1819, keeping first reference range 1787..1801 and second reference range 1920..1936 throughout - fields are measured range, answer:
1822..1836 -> 5.57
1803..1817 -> 5.53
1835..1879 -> 2.51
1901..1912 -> 1.01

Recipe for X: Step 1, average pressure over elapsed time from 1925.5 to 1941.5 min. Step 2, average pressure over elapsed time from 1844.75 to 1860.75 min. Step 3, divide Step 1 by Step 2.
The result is 0.8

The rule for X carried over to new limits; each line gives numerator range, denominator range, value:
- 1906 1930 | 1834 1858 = 0.81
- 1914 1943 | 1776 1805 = 0.67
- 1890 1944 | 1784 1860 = 0.90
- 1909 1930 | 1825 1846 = 0.96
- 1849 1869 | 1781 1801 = 0.80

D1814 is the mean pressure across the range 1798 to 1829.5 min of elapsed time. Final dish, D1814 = 4.78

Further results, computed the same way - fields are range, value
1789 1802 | 8.09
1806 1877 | 5.6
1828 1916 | 6.02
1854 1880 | 6.42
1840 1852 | 6.72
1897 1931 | 5.34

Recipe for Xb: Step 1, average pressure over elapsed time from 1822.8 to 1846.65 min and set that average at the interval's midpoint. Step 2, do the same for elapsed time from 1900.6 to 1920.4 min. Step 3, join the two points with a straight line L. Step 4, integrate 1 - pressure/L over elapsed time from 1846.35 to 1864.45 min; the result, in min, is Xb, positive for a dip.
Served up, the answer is -4.61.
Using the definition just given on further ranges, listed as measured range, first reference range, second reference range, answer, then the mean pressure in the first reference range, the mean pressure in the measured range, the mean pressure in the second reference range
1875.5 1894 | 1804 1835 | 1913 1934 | -3.9 min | 4.41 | 6.01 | 5.31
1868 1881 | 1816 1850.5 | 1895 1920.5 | -2.1 min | 5.19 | 6.21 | 5.45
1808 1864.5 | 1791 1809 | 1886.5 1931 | 9.4 min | 7.09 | 5.43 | 5.52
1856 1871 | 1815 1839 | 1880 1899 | -3.2 min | 4.43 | 6.5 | 6.05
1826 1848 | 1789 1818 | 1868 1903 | 1.9 min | 6.3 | 5.66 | 6.07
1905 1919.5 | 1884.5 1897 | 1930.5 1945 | 1.3 min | 6.03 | 5.2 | 5.34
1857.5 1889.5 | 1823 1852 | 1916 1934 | -4.3 min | 5.66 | 6.25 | 5.31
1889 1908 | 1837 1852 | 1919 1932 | 0.0 min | 6.62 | 5.76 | 5.33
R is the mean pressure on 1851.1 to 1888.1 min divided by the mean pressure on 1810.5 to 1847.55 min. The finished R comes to 1.30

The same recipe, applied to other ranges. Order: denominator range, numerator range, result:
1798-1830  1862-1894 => 1.30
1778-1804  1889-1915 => 0.70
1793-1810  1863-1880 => 0.94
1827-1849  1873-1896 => 1.05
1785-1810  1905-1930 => 0.71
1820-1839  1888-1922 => 1.20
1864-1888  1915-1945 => 0.86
